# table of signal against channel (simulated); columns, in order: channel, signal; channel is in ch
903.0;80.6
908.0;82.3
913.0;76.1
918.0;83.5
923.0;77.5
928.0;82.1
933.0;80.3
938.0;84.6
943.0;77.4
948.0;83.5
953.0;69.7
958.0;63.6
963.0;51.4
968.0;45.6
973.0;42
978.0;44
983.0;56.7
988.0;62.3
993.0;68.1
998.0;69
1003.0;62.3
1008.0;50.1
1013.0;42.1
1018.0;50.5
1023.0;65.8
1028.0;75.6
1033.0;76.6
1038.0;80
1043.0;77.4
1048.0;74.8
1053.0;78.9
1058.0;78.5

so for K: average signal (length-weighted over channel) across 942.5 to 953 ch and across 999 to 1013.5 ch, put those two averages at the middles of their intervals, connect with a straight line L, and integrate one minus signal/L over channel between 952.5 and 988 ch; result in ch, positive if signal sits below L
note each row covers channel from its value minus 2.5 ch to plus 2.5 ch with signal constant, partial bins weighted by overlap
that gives 8.34 ch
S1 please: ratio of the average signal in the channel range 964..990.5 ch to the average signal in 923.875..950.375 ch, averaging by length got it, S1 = 0.6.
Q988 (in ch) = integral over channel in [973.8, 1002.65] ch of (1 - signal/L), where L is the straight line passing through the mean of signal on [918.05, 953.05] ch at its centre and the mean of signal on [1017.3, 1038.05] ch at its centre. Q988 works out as 5.9 ch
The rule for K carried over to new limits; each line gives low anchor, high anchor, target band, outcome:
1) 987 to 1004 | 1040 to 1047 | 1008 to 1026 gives 4.56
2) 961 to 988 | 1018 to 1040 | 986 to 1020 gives 1.32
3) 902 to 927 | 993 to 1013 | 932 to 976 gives 3.44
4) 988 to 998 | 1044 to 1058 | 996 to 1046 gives 4.91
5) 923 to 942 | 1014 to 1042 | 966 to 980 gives 5.92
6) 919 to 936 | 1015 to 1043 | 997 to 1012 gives 3.05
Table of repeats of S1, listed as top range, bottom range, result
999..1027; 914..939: 0.69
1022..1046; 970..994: 1.41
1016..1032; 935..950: 0.80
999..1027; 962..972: 1.19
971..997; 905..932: 0.69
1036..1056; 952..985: 1.48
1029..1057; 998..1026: 1.39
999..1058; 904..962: 0.87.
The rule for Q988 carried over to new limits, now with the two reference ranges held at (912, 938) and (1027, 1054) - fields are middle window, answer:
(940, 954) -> 0.35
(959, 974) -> 5.84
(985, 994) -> 1.65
